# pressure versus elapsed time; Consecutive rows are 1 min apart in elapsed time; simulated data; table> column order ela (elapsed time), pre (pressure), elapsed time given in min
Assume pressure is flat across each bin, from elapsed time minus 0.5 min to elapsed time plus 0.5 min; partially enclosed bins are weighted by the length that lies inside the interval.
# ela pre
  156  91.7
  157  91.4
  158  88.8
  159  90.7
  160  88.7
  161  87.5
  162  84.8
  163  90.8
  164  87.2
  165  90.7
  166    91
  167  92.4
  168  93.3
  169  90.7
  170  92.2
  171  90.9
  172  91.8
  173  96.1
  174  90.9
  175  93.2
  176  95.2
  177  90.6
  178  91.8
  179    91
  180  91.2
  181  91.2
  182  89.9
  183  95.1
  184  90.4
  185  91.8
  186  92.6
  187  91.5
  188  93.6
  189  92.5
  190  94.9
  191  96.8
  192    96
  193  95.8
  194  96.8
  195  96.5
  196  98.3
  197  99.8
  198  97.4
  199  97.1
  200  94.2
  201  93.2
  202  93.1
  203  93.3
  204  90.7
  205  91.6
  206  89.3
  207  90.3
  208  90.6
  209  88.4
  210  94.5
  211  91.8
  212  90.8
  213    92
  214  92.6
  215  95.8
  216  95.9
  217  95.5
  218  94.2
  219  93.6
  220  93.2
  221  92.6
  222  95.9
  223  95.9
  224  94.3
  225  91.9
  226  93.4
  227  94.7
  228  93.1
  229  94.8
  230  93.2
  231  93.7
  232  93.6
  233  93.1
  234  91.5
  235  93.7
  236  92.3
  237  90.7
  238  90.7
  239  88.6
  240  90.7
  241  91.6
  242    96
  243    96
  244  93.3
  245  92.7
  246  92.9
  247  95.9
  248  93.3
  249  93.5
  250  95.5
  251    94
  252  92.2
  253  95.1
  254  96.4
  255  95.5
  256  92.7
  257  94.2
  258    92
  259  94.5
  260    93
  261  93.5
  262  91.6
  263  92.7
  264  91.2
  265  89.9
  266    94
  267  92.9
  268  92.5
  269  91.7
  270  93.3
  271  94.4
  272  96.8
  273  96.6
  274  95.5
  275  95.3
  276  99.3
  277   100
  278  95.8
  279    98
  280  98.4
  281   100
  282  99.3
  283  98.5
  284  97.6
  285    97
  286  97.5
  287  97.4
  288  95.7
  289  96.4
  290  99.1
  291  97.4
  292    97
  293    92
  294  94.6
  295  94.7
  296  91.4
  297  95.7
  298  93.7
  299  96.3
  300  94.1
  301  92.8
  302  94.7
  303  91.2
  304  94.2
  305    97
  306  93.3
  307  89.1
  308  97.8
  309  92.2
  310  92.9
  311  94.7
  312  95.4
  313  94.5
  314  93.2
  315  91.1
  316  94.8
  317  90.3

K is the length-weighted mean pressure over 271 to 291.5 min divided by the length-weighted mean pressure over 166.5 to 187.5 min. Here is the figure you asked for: 1.06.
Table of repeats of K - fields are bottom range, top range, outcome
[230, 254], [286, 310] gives 1.02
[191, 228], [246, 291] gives 1.01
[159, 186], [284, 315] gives 1.04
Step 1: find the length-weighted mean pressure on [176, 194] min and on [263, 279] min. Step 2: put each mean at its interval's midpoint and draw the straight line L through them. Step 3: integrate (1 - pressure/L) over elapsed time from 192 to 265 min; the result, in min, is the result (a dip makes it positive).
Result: 0.2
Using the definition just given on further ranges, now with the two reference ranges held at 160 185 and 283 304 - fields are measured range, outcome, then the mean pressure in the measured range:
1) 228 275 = 0.28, 93.4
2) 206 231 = -0.12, 93.2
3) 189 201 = -0.57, 96.4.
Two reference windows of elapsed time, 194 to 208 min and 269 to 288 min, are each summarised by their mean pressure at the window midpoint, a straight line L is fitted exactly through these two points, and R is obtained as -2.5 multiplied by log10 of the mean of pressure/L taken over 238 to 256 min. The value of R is 0.03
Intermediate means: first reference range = 94.2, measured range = 93.6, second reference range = 97.1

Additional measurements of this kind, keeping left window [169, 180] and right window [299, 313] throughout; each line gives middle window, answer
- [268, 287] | -0.04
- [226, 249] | 0.00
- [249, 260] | -0.01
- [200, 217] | 0.00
